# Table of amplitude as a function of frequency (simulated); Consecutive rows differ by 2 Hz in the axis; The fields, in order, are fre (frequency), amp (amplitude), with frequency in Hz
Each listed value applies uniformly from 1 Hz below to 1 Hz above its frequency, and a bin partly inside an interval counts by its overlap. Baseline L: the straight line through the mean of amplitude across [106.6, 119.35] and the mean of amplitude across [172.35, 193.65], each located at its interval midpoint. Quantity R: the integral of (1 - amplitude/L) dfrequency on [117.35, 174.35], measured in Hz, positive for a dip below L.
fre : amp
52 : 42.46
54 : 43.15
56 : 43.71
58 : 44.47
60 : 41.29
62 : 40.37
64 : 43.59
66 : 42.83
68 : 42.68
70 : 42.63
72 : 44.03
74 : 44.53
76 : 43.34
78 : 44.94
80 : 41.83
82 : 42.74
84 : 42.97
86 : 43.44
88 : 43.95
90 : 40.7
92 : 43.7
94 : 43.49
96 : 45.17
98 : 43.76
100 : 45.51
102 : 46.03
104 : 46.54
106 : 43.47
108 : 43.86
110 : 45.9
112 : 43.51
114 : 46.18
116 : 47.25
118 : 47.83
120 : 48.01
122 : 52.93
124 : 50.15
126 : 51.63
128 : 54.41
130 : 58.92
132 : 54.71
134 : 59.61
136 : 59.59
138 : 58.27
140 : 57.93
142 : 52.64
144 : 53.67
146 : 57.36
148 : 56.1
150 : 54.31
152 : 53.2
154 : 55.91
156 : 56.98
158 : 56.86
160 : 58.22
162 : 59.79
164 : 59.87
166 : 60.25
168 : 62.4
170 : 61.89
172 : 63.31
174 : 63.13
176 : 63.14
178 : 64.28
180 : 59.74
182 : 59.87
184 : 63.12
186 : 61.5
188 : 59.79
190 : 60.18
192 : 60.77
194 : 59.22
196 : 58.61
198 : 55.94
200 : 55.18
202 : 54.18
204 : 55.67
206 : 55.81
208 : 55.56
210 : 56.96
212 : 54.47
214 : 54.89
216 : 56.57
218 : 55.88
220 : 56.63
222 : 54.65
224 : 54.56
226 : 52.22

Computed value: -3.68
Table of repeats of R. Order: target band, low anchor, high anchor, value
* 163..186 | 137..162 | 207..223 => -2.4 Hz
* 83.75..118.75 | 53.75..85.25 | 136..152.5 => 2.7 Hz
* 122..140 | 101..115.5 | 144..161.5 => -1.8 Hz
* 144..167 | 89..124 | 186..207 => -2.1 Hz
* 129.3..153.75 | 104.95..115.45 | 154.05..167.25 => -1.4 Hz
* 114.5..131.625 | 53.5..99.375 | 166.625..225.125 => -0.7 Hz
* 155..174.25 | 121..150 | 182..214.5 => -1.2 Hz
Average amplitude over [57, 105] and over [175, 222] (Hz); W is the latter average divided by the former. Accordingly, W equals 1.3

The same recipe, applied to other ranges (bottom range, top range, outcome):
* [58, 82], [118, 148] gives 1.27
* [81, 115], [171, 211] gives 1.34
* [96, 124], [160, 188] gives 1.33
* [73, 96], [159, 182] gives 1.42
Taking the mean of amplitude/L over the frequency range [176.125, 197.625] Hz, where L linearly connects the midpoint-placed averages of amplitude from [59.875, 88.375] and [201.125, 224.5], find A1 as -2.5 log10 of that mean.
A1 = -0.14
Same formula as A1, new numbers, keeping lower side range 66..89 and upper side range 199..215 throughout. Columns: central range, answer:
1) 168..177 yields -0.20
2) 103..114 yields 0.03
